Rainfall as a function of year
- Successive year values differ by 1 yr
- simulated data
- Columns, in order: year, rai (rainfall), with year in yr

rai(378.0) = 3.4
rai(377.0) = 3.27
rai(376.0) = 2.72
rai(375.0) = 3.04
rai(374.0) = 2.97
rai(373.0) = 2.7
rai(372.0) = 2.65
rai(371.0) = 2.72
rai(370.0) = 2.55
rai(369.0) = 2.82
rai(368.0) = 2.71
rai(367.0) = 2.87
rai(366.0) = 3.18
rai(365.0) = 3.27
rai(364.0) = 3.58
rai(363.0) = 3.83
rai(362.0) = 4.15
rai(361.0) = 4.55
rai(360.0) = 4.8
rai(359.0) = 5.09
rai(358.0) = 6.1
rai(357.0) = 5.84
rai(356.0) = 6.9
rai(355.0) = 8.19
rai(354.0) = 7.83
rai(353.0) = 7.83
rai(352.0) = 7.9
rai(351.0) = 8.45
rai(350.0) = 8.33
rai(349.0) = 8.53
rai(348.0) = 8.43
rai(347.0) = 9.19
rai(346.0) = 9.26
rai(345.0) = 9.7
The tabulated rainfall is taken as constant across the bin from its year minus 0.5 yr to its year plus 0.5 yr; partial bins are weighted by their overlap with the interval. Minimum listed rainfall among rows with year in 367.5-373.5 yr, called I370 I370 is 2.55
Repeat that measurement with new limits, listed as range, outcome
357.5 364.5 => 3.58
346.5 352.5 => 7.9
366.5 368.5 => 2.71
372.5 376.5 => 2.7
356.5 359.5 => 5.09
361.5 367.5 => 2.87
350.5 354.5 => 7.83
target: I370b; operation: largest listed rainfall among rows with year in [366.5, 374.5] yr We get 2.97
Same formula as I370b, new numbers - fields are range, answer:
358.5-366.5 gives 5.09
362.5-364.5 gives 3.83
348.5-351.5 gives 8.53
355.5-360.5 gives 6.9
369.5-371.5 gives 2.72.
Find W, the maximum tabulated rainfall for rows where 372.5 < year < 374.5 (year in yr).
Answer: 2.97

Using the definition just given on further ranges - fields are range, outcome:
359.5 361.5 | 4.8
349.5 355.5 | 8.45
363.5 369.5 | 3.58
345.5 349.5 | 9.26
